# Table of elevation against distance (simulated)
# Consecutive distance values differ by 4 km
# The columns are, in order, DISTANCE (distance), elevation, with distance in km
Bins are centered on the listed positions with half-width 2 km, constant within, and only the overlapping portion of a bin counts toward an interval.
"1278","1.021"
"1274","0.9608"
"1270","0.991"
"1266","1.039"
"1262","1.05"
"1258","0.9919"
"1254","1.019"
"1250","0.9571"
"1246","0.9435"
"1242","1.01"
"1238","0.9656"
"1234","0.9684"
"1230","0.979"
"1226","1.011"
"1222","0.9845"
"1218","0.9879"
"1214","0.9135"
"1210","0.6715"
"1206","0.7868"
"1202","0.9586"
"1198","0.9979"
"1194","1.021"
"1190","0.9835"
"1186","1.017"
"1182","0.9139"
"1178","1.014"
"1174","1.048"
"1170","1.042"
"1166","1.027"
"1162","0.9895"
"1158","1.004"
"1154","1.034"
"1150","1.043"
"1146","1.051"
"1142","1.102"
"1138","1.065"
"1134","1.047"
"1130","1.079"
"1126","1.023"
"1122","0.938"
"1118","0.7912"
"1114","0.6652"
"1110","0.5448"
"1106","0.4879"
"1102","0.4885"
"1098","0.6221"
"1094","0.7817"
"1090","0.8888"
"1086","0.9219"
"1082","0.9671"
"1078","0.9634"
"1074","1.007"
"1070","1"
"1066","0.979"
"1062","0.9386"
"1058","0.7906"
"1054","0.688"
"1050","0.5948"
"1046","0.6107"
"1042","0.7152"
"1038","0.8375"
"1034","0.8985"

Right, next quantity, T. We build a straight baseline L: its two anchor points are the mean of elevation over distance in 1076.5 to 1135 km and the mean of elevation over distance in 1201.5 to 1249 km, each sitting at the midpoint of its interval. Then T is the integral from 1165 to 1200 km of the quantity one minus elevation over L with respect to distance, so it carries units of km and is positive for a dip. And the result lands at -4.7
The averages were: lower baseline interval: 0.809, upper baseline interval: 0.931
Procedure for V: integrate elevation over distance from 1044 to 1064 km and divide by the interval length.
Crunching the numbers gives 0.725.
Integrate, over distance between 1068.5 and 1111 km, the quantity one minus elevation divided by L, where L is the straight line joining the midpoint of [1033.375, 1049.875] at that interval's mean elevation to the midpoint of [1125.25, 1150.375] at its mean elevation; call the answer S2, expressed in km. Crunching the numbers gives 4.5 km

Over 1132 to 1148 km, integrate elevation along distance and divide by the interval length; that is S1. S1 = 1.07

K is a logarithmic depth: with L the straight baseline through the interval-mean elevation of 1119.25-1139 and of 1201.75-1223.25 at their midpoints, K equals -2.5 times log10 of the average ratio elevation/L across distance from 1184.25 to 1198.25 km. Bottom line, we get -0.11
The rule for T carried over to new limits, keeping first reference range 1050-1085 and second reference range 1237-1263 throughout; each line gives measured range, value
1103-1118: 5.4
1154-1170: -1.2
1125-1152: -3.6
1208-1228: 1.2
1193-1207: 0.3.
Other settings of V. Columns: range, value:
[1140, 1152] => 1.07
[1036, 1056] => 0.689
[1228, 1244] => 0.981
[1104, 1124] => 0.685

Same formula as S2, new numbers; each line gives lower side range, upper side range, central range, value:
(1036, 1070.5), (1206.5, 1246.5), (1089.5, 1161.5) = -1.7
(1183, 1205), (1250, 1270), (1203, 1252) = 3.3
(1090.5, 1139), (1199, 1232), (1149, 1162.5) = -2.8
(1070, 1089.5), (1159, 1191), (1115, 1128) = 1.1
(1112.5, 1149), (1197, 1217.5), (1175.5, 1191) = -1.4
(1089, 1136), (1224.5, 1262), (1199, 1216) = 1.6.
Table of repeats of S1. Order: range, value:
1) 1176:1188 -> 0.982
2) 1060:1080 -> 0.978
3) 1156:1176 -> 1.02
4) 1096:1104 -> 0.555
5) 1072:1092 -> 0.95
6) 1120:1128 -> 0.98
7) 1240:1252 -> 0.97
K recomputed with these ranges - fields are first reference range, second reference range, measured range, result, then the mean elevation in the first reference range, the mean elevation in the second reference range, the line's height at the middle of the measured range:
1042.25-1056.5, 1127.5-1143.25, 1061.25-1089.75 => -0.24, 0.647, 1.07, 0.776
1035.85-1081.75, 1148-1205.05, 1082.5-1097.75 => 0.04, 0.835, 1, 0.88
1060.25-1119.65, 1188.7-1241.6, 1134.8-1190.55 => -0.16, 0.803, 0.942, 0.884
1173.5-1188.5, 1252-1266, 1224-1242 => 0.03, 0.993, 1.02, 1.01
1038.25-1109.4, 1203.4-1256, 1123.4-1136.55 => -0.24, 0.787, 0.939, 0.842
